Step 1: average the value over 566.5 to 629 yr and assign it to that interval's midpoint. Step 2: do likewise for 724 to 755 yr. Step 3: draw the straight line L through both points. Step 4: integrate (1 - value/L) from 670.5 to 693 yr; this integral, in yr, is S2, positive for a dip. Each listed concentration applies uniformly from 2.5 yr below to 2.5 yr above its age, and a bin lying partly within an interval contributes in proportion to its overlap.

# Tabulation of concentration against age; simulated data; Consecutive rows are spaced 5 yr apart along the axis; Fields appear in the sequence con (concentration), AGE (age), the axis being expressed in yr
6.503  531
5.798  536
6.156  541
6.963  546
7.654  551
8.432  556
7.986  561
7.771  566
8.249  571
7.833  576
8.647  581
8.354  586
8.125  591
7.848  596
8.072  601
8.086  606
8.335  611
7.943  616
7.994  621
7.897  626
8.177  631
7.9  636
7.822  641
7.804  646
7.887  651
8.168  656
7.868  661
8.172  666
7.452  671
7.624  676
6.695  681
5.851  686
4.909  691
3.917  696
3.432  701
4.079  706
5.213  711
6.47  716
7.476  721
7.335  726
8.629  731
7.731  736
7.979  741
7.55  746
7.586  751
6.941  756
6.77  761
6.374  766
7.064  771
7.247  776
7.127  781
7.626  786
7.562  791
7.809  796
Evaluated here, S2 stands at 4.1 yr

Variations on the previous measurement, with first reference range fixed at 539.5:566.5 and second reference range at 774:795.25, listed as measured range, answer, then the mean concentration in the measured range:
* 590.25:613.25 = -1.8 yr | 8.09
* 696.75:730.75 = 7.7 yr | 5.77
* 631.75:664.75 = -2.0 yr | 7.93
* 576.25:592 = -1.7 yr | 8.32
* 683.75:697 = 4.4 yr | 4.98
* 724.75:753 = -1.4 yr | 7.83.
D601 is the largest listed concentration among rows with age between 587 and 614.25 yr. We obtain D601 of 8.335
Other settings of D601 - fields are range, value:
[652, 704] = 8.172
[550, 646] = 8.647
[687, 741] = 8.629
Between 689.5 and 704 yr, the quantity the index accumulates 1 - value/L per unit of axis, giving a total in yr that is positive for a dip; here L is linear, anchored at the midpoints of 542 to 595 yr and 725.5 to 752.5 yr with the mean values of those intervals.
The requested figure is 7.1 yr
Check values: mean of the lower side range 7.94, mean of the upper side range 7.84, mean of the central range 4.03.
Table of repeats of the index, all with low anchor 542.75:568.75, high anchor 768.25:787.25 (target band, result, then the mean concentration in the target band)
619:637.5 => -1.1 yr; 8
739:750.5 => -0.7 yr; 7.72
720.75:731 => -0.5 yr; 7.69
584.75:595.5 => -0.7 yr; 8.15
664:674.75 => -0.4 yr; 7.77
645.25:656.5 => -0.6 yr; 7.94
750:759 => 0.1 yr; 7.18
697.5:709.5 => 5.7 yr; 3.89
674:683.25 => 0.4 yr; 7.15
